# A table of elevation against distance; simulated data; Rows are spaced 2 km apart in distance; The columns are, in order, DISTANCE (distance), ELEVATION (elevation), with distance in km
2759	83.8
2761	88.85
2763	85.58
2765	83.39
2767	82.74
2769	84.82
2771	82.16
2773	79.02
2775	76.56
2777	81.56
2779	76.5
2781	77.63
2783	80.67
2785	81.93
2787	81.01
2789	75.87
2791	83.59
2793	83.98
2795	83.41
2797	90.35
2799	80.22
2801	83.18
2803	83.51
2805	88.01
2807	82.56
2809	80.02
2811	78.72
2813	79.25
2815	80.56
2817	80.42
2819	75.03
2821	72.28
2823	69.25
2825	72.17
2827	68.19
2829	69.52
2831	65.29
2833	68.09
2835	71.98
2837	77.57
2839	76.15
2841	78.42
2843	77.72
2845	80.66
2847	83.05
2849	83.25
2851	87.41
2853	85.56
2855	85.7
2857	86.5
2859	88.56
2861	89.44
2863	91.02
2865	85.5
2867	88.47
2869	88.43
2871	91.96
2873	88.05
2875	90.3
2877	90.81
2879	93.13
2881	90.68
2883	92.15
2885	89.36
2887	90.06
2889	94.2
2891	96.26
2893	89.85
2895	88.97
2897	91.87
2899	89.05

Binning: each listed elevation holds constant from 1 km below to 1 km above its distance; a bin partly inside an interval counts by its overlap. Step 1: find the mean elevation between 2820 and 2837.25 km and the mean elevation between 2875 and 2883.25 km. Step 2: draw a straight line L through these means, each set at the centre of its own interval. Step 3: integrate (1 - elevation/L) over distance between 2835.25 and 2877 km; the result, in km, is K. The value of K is -1.71 km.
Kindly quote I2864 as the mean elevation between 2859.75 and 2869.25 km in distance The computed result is 88.6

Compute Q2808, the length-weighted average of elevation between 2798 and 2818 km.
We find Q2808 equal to 81.6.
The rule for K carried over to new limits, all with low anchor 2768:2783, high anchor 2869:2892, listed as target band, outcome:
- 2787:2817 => 0.2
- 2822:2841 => 3.2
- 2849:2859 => 0.3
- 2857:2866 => 0.1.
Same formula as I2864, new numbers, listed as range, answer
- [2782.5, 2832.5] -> 78.6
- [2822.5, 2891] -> 83.5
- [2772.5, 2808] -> 81.7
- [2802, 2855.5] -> 77.7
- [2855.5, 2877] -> 88.8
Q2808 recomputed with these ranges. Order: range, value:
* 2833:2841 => 74.7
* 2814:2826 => 75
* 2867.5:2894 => 91.1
